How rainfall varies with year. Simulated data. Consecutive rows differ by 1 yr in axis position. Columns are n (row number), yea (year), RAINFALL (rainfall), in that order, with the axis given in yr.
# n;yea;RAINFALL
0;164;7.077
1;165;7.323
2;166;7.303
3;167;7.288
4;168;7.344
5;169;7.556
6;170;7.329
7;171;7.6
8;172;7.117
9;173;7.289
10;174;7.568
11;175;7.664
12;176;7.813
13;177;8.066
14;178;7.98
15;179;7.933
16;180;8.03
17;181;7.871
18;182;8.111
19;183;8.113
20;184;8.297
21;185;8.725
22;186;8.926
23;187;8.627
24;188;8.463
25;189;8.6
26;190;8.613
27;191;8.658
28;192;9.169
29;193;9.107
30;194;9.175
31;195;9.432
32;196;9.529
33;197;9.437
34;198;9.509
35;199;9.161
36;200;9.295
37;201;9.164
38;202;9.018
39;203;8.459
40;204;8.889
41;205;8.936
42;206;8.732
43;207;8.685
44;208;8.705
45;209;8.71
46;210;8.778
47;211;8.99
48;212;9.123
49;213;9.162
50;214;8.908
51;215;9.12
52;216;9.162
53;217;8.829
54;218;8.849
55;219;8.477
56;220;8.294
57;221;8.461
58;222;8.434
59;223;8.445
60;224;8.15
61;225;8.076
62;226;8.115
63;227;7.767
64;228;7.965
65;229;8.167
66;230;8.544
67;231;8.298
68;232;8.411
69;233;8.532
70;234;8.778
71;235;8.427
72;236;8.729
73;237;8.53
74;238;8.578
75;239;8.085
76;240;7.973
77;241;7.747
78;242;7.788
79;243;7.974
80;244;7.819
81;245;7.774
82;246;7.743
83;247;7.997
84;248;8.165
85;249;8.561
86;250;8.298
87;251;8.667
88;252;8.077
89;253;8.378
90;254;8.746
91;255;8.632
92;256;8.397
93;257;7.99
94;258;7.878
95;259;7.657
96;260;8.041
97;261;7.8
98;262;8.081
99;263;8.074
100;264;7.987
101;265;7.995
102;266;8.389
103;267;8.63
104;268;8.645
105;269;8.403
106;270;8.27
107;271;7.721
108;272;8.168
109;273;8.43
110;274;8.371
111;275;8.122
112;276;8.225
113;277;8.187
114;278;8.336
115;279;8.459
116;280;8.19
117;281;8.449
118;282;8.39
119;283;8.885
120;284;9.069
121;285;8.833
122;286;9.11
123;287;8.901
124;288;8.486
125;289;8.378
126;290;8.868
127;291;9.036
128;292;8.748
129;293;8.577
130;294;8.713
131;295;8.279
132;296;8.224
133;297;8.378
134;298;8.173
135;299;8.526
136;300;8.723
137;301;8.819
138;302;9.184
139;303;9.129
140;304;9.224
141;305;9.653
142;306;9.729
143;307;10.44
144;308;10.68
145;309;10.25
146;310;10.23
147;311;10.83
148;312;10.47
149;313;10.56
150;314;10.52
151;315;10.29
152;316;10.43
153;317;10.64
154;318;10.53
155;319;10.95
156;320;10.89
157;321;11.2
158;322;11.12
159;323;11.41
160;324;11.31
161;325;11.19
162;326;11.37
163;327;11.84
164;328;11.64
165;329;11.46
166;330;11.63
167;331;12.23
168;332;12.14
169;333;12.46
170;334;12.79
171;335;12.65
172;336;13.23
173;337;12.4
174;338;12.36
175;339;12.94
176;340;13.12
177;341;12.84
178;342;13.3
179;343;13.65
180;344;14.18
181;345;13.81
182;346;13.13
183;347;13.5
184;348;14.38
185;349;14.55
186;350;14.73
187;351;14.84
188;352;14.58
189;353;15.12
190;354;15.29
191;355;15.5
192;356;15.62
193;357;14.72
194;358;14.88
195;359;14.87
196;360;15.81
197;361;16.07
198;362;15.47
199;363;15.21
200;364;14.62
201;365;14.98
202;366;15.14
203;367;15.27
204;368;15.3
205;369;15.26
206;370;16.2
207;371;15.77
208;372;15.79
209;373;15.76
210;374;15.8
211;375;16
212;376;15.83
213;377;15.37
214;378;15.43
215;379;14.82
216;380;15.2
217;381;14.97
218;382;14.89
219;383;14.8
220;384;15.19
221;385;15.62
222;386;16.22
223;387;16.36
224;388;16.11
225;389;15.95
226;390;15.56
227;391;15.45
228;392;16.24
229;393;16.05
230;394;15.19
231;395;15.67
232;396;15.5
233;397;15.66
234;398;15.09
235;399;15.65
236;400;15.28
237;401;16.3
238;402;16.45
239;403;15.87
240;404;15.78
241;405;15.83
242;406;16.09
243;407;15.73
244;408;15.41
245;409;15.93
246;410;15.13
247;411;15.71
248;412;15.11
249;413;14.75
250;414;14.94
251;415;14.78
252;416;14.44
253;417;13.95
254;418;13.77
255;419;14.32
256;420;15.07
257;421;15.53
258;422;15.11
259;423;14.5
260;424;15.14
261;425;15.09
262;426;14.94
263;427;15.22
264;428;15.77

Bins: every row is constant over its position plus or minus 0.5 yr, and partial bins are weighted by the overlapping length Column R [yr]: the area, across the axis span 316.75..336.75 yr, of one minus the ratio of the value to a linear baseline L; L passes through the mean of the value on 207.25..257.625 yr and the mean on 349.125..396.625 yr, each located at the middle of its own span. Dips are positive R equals 2.24 yr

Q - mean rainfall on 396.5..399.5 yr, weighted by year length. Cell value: 15.5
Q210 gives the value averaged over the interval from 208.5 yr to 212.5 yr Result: 8.9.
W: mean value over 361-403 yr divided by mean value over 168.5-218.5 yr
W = 1.81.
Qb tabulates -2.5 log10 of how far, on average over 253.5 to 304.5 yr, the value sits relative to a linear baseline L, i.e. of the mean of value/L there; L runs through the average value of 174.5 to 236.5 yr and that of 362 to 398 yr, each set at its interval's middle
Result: 0.336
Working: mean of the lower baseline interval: 8.62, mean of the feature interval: 8.45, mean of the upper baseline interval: 15.5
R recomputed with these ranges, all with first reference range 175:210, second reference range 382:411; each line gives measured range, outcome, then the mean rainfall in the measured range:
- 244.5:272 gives 6.9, 8.18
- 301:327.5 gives 4.9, 10.5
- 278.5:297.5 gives 5.3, 8.63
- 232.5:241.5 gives 1.6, 8.38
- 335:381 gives -1.0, 14.7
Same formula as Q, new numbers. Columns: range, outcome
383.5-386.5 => 15.7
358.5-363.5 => 15.5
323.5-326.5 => 11.3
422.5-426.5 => 14.9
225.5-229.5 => 8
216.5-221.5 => 8.58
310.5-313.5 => 10.6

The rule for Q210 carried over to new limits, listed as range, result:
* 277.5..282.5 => 8.36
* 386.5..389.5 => 16.1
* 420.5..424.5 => 15.1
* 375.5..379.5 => 15.4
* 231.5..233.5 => 8.47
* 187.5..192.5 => 8.7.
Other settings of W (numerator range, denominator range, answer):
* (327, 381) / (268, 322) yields 1.56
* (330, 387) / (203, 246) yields 1.72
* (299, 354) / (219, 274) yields 1.43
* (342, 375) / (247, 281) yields 1.82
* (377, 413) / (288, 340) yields 1.49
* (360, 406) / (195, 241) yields 1.80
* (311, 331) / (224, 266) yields 1.35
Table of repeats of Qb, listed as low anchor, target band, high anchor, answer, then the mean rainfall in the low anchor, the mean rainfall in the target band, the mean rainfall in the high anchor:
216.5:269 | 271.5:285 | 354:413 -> 0.196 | 8.25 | 8.42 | 15.5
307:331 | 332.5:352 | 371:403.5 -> -0.075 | 10.9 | 13.4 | 15.6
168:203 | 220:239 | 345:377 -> 0.208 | 8.42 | 8.35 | 15.1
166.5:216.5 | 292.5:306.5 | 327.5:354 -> 0.331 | 8.52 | 8.81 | 13.3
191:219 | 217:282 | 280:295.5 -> 0.076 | 9.02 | 8.25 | 8.7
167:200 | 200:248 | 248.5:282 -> -0.024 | 8.34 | 8.48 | 8.25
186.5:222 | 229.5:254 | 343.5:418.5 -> 0.236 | 8.91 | 8.25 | 15.3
